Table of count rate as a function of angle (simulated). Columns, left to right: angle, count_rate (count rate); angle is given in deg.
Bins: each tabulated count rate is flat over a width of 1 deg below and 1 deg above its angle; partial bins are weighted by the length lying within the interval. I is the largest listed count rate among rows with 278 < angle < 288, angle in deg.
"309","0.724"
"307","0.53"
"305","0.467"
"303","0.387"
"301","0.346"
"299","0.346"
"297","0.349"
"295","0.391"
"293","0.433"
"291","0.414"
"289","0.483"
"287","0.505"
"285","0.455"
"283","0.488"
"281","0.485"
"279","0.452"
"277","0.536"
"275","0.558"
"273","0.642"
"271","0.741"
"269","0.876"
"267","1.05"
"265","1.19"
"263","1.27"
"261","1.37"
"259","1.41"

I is 0.505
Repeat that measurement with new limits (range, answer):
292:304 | 0.433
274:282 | 0.558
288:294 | 0.483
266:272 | 1.05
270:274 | 0.741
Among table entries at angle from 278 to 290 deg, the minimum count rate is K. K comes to 0.452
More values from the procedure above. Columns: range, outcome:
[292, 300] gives 0.346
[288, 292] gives 0.414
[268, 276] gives 0.558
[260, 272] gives 0.741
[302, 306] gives 0.387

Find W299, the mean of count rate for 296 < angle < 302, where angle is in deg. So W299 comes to 0.347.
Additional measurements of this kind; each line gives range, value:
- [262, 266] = 1.23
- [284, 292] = 0.464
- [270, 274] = 0.692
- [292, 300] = 0.38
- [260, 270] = 1.15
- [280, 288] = 0.483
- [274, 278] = 0.547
